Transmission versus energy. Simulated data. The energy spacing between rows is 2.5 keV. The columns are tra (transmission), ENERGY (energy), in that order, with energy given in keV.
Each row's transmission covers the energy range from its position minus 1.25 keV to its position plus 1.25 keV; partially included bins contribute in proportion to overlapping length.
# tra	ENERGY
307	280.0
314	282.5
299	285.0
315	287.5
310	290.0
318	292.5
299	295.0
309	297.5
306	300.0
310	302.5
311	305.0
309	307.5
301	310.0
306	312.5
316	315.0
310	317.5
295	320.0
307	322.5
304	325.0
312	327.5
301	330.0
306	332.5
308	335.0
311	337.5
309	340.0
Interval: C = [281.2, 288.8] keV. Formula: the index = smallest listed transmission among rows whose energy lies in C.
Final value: 299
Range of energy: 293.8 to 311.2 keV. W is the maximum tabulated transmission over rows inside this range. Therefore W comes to 311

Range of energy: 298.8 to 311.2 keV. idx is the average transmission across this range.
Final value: 307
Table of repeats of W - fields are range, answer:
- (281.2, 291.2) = 315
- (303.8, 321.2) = 316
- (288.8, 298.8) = 318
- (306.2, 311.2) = 309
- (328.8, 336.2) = 308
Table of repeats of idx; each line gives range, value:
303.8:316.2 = 309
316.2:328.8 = 306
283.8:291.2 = 308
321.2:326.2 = 305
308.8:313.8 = 304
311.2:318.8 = 310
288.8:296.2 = 309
